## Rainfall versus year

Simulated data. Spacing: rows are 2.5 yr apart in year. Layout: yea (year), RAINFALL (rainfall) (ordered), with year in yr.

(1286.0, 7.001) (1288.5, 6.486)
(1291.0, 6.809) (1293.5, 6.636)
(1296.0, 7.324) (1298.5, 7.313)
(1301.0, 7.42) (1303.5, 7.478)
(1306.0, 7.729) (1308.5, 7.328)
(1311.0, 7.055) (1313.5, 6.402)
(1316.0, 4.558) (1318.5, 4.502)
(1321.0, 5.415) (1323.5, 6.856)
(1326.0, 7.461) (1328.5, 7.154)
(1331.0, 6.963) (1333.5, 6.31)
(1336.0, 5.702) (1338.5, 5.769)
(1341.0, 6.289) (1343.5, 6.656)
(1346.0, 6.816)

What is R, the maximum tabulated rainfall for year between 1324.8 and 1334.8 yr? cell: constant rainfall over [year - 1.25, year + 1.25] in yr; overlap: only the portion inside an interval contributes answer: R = 7.461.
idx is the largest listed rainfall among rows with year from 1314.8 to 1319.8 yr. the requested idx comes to 4.558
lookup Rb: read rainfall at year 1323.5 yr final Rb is 6.856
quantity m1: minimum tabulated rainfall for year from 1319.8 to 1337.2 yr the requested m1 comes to 5.415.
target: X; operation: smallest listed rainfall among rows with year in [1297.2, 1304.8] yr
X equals 7.313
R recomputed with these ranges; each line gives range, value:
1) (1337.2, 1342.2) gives 6.289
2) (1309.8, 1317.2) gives 7.055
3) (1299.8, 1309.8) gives 7.729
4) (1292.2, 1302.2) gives 7.42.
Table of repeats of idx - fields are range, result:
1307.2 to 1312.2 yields 7.328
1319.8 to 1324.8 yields 6.856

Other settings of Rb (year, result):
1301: 7.42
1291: 6.809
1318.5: 4.502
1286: 7.001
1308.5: 7.328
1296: 7.324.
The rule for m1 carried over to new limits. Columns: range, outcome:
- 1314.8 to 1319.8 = 4.502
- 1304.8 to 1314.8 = 6.402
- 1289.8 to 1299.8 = 6.636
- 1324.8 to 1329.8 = 7.154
